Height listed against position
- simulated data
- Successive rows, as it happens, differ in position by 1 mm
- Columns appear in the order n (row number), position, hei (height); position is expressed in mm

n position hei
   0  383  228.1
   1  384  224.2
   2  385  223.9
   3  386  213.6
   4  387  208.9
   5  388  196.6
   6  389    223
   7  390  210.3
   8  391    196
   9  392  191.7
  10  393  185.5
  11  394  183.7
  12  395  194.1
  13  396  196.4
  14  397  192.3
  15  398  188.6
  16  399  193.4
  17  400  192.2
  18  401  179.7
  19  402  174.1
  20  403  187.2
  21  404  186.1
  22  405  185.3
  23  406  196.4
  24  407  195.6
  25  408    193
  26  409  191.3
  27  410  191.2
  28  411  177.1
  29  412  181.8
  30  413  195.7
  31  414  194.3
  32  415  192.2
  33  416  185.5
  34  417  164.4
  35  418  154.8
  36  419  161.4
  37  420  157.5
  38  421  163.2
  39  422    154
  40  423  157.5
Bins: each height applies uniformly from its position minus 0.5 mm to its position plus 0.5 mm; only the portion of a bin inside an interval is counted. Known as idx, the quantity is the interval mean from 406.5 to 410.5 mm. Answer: 193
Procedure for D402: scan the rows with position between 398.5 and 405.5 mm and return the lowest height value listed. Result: 174.1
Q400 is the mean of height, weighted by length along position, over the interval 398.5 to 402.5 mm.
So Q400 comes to 185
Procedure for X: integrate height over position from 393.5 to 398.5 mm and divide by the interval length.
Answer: 191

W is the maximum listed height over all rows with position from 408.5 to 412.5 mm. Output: 191.3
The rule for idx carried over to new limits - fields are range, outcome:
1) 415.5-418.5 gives 168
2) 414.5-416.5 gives 189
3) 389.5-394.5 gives 193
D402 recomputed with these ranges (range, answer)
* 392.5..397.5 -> 183.7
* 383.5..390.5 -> 196.6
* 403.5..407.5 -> 185.3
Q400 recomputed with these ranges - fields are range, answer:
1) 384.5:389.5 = 213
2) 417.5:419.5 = 158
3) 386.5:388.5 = 203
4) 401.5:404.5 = 182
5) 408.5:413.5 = 187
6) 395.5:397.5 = 194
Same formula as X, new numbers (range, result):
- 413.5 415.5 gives 193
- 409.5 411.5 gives 184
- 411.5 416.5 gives 190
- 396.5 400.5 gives 192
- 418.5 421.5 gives 161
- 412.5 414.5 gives 195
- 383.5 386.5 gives 221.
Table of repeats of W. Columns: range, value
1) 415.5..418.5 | 185.5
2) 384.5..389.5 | 223.9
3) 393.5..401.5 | 196.4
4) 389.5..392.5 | 210.3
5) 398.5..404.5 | 193.4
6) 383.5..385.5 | 224.2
